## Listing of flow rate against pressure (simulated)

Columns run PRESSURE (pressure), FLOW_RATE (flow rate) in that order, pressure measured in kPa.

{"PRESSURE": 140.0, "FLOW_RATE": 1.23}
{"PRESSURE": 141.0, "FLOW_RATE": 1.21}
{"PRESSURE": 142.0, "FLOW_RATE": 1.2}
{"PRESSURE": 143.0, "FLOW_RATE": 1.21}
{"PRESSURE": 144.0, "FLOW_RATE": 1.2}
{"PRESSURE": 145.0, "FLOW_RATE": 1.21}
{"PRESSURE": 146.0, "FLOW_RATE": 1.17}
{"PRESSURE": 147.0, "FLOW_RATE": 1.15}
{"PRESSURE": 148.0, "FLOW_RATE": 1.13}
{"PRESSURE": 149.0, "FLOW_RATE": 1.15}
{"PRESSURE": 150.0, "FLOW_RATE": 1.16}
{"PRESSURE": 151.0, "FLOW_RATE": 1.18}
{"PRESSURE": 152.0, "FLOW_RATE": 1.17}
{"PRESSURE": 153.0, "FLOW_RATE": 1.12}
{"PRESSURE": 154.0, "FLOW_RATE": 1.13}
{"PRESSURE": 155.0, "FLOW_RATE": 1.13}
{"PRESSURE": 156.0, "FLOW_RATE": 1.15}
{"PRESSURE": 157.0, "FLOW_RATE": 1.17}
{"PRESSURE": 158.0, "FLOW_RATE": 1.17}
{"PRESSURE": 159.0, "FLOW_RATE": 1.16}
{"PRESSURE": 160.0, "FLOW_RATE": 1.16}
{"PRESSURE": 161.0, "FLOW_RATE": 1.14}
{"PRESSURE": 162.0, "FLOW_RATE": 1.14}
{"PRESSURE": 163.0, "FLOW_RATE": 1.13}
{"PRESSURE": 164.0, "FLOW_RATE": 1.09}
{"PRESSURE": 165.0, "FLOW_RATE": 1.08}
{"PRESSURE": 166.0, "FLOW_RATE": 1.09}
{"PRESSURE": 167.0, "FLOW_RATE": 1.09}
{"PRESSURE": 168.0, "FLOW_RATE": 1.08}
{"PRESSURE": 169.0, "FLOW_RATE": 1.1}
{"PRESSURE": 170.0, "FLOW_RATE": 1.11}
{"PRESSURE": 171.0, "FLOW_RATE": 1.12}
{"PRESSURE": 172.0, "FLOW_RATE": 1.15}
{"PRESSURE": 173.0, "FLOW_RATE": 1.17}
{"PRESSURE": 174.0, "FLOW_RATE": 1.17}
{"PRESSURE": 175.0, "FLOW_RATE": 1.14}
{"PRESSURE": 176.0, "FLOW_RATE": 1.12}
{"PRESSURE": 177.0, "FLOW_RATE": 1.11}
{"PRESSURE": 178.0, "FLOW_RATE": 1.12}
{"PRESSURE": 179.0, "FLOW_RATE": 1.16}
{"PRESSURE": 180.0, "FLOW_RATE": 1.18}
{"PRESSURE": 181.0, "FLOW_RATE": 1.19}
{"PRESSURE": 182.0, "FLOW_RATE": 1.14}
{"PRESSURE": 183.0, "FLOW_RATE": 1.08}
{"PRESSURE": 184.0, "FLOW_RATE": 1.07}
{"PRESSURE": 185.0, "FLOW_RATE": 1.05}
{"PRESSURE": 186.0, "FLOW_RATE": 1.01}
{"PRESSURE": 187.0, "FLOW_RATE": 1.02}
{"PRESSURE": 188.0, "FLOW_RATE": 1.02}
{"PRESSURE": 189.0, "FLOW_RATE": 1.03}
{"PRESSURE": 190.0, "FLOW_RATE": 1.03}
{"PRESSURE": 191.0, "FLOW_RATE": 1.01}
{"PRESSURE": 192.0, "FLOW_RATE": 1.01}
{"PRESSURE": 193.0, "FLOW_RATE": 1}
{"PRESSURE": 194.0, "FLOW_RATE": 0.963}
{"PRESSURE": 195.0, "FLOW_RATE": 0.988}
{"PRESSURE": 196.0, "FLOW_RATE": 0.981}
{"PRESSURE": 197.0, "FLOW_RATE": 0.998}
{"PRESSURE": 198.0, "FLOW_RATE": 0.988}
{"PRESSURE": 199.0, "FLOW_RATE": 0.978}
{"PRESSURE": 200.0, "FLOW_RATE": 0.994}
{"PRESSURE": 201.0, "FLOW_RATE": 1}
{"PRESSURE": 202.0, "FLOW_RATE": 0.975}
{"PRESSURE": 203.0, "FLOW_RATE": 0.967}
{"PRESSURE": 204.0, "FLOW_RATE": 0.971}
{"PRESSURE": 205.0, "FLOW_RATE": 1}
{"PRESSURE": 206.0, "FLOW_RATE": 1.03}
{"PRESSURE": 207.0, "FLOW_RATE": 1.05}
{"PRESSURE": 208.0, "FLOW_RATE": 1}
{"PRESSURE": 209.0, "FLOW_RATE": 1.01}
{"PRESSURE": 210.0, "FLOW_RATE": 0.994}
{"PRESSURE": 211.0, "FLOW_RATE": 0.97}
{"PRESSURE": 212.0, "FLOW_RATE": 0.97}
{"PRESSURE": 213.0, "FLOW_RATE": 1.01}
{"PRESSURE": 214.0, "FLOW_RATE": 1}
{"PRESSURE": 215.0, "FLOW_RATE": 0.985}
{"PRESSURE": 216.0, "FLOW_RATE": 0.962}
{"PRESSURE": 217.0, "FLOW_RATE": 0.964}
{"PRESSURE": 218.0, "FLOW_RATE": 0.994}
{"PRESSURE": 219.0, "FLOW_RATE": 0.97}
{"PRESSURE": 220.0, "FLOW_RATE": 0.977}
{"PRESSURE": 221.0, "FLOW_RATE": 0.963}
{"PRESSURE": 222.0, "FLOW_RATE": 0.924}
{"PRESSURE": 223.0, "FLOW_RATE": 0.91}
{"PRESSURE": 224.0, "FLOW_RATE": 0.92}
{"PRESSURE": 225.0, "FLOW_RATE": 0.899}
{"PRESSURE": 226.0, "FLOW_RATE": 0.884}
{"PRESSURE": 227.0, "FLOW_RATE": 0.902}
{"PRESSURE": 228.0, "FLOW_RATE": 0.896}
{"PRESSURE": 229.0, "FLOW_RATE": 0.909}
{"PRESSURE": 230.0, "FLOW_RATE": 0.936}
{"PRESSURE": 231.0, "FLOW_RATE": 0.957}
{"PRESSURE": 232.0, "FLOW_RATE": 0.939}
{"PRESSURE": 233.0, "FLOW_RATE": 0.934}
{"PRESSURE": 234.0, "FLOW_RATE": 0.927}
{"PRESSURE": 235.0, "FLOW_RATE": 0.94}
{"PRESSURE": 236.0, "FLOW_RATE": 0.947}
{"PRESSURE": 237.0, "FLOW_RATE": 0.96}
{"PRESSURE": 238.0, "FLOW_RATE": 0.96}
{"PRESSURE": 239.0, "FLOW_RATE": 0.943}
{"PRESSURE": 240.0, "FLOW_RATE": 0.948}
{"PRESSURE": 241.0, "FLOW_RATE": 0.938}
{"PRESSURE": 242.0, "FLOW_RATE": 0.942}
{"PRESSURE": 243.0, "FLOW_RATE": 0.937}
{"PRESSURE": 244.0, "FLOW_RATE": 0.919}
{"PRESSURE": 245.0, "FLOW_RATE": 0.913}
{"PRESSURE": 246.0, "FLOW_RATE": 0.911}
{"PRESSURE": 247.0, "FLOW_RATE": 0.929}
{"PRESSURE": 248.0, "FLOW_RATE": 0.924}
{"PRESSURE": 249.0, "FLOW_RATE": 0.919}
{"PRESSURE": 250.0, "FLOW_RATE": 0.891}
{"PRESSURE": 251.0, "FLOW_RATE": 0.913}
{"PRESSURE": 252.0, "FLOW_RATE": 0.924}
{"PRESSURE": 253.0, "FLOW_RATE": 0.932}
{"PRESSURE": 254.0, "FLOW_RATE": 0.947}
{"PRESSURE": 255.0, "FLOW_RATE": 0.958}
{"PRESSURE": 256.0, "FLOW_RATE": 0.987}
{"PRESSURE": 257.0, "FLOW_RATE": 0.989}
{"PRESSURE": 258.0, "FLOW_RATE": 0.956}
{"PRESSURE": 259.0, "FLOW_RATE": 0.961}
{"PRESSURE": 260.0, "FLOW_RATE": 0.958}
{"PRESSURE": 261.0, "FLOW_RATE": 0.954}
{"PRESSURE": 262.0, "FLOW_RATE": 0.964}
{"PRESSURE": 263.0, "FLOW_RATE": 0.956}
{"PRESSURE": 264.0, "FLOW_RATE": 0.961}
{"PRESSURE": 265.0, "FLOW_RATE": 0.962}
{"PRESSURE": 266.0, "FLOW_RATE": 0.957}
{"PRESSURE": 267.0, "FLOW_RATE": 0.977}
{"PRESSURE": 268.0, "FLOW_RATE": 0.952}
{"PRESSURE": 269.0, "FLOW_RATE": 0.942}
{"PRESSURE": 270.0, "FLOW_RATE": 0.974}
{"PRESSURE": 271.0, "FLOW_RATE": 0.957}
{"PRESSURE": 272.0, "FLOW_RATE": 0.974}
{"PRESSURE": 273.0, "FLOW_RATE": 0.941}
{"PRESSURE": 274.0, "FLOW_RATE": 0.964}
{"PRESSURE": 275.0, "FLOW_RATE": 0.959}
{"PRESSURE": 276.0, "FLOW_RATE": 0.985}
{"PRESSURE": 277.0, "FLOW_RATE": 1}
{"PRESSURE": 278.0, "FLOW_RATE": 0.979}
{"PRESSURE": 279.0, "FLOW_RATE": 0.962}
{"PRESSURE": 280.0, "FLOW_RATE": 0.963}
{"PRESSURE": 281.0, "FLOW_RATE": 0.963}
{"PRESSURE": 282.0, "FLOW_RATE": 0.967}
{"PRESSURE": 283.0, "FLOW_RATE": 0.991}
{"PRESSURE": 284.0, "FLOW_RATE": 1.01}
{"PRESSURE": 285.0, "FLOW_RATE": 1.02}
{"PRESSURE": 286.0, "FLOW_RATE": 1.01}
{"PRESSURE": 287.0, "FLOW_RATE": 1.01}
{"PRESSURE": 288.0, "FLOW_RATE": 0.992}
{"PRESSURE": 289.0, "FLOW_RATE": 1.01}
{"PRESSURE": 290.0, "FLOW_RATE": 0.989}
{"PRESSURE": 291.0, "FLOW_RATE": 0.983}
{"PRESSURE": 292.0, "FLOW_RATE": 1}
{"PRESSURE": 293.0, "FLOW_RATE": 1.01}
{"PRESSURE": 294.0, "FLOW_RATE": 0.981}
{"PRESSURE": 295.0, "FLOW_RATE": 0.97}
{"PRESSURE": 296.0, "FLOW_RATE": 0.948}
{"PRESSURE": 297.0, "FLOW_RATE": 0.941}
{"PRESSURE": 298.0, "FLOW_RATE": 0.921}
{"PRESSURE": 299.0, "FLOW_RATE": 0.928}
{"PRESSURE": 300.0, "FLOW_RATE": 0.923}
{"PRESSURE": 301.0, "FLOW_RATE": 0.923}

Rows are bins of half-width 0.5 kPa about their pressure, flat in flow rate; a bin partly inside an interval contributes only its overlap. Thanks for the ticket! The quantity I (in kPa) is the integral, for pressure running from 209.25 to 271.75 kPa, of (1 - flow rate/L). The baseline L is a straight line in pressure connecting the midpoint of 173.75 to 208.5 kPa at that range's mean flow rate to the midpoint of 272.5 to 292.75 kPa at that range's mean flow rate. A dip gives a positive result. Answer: 4.0 kPa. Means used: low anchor 1.04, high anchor 0.985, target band 0.947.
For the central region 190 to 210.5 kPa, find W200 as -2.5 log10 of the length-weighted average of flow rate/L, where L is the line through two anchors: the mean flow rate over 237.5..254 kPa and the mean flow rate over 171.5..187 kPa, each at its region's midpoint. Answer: 0.07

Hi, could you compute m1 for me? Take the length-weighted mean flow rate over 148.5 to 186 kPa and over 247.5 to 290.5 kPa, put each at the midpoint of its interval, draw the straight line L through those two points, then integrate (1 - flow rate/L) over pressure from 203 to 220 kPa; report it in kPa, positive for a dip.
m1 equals 1.1 kPa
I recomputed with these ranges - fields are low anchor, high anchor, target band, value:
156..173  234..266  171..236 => 2.20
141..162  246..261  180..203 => 1.09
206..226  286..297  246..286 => 0.93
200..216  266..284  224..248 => 1.34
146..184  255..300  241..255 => 1.24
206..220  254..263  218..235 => 0.92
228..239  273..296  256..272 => 0.07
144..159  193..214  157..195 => -0.59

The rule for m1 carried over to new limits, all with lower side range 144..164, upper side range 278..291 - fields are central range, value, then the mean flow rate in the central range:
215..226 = 1.26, 0.947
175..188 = 0.19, 1.1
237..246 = 0.92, 0.937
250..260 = 0.76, 0.949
